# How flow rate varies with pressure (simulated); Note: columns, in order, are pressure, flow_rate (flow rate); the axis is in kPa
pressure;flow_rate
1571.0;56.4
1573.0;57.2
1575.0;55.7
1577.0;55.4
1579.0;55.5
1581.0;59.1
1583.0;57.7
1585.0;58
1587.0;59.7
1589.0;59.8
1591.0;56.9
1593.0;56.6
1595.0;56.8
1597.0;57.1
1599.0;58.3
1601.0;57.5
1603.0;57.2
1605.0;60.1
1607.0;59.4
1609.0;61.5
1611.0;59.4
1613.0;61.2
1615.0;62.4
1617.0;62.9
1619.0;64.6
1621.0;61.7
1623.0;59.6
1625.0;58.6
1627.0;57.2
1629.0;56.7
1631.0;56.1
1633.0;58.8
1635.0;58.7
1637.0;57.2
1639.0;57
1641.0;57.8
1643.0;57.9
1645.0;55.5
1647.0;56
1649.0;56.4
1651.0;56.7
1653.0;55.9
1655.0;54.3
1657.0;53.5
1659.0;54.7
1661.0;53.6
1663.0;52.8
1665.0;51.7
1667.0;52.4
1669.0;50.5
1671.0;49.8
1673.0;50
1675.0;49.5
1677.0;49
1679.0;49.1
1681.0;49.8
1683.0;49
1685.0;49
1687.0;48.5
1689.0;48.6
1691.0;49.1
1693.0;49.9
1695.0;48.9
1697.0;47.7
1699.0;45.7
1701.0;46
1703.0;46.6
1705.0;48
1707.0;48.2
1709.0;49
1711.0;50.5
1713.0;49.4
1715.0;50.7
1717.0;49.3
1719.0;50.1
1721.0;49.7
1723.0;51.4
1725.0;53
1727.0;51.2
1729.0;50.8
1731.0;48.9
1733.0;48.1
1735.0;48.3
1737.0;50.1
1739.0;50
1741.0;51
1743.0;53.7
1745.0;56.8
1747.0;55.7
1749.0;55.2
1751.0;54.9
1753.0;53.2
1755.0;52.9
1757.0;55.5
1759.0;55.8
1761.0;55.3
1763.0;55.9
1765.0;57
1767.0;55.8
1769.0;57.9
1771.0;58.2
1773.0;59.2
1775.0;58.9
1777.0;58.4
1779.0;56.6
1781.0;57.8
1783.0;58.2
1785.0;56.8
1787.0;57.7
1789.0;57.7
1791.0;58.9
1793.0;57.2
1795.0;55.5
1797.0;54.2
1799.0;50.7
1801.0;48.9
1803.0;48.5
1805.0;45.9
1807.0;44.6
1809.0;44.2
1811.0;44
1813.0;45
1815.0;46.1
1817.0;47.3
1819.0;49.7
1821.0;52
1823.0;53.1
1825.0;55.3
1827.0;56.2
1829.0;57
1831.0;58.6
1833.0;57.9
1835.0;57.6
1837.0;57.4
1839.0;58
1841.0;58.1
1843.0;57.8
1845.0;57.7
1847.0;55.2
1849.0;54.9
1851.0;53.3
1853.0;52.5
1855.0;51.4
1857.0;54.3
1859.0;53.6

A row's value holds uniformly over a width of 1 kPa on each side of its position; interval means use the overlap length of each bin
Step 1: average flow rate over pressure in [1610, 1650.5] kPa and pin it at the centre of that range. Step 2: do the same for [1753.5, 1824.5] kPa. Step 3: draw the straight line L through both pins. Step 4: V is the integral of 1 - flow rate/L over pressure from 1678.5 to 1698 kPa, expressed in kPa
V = 2.7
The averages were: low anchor 58.8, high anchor 53.5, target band 49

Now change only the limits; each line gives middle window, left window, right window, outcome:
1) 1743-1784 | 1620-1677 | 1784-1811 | -2.8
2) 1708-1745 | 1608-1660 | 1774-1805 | 4.0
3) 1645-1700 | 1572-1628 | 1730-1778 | 5.3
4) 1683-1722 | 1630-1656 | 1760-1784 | 5.7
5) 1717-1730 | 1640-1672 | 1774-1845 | 0.8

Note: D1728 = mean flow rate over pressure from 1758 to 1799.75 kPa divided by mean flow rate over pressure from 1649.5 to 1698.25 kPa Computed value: 1.11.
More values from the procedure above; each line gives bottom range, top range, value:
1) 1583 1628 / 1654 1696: 0.85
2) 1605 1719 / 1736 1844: 1.01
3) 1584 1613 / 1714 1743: 0.86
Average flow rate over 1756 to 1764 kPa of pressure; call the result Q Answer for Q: 55.6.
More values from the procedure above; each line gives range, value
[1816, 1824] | 50.5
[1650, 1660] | 55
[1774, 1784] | 58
